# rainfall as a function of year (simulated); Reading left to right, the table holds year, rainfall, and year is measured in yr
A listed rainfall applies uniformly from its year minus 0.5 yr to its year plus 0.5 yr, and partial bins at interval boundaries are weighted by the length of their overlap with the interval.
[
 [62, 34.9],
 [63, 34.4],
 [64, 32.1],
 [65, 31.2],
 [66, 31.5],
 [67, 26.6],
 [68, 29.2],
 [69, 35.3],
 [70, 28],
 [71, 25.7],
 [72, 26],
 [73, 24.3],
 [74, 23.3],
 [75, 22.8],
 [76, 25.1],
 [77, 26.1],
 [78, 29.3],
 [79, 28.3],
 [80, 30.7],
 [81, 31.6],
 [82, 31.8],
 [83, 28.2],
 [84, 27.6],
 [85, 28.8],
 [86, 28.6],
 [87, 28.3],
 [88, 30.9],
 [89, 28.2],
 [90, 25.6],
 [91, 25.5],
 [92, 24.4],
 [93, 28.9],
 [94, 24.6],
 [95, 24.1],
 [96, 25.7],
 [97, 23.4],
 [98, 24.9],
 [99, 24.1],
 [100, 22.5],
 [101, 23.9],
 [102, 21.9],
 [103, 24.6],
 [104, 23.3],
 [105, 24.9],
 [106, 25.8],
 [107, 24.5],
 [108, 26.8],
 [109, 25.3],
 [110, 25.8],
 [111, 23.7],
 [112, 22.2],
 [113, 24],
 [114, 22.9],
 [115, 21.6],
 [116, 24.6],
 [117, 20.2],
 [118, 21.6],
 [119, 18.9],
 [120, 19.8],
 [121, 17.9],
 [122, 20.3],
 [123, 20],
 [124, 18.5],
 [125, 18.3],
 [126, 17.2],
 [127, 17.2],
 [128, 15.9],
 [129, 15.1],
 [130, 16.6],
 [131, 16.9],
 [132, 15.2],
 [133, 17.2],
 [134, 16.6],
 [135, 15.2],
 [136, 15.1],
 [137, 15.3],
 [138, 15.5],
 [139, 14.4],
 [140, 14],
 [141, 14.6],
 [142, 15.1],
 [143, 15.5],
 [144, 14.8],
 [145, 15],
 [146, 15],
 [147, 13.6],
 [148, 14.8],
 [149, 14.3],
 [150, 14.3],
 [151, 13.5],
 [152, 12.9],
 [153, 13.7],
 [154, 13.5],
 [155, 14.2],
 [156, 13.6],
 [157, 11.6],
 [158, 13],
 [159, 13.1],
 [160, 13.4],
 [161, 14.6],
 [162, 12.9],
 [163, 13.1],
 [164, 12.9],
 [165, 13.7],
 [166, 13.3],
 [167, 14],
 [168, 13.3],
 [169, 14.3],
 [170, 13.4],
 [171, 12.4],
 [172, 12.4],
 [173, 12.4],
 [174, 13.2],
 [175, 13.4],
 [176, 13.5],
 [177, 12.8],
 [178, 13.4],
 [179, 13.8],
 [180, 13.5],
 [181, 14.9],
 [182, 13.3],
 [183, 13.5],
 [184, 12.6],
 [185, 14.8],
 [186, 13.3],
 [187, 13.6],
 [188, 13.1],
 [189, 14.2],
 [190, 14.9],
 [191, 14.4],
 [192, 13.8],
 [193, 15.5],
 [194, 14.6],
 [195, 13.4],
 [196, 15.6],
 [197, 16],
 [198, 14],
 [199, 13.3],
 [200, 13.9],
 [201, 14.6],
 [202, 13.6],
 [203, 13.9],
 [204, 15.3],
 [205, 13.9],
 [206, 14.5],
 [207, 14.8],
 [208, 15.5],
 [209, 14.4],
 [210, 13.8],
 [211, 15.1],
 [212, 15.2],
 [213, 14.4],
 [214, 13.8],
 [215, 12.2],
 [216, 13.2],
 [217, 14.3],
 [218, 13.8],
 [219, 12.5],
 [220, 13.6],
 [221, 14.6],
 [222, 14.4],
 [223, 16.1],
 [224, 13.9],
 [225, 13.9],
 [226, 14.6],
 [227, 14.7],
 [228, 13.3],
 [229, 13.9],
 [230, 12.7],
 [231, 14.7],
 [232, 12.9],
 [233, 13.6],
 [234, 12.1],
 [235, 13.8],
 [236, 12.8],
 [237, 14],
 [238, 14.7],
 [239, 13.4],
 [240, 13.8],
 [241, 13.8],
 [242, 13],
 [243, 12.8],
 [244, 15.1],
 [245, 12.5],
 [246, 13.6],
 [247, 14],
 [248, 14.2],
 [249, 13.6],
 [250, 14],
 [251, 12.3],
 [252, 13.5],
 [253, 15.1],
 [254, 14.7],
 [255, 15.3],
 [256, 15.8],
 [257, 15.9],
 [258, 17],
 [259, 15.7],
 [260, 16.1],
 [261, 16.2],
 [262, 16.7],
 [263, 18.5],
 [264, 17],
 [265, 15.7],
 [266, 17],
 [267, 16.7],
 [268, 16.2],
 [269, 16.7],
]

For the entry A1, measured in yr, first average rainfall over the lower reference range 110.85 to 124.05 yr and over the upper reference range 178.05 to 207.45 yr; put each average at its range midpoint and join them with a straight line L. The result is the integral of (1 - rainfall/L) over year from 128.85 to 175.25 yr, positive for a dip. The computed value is 9.8 yr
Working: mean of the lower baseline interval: 21.2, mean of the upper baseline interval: 14.1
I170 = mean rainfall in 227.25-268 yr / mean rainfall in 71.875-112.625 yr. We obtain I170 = 0.6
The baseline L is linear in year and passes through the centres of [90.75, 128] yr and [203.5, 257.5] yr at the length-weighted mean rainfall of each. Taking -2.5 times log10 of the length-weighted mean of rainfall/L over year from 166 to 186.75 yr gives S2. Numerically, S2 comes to 0.31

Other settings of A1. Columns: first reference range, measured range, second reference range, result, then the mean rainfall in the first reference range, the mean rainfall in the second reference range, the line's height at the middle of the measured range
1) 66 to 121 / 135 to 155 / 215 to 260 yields 6.5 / 25.6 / 14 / 21.5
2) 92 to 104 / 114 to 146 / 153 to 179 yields 3.2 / 24.4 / 13.3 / 19.1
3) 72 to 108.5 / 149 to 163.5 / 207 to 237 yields 4.8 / 26.2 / 13.9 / 20.1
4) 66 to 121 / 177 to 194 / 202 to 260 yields 3.8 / 25.6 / 14.1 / 17.9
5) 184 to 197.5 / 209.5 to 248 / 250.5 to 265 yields 3.3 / 14.3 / 15.7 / 15.1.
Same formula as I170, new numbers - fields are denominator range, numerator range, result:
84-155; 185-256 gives 0.69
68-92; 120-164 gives 0.55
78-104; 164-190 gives 0.50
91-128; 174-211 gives 0.62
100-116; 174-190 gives 0.57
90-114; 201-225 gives 0.58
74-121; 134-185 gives 0.55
